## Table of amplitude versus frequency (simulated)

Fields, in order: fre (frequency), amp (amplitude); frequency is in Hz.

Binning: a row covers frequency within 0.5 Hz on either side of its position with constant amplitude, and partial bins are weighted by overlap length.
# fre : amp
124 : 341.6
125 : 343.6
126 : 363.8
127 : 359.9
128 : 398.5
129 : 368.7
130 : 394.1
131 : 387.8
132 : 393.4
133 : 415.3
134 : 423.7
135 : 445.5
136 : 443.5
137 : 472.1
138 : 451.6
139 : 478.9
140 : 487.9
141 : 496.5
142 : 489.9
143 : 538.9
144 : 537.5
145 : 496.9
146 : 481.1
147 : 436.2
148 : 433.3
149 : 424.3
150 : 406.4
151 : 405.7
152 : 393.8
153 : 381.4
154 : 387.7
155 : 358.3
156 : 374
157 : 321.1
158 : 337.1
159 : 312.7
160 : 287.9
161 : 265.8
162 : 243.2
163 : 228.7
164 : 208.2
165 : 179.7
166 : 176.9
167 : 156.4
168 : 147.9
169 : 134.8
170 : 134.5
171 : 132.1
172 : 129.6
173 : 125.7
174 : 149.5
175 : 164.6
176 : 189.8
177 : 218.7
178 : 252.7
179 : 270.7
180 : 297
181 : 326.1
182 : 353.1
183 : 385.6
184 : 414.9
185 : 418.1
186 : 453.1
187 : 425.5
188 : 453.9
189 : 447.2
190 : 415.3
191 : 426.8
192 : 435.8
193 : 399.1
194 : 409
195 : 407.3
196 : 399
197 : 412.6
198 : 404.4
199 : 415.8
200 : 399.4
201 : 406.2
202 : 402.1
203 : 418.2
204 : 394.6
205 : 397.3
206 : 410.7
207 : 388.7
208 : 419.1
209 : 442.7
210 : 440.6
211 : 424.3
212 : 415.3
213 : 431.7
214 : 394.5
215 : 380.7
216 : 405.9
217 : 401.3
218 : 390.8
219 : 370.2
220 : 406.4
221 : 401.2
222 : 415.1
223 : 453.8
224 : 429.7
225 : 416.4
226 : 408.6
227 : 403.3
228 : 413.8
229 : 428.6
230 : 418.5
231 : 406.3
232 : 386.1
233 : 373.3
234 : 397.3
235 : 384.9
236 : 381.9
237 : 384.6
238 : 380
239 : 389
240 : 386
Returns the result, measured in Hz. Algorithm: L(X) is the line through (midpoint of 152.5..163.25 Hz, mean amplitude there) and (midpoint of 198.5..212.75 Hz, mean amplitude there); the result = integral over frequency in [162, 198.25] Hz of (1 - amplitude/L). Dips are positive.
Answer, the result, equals 7.3 Hz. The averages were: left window 320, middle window 295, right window 413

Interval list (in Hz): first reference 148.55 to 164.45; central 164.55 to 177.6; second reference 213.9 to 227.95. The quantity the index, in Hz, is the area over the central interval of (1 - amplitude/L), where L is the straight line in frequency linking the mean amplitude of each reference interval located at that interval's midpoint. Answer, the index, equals 7.2 Hz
